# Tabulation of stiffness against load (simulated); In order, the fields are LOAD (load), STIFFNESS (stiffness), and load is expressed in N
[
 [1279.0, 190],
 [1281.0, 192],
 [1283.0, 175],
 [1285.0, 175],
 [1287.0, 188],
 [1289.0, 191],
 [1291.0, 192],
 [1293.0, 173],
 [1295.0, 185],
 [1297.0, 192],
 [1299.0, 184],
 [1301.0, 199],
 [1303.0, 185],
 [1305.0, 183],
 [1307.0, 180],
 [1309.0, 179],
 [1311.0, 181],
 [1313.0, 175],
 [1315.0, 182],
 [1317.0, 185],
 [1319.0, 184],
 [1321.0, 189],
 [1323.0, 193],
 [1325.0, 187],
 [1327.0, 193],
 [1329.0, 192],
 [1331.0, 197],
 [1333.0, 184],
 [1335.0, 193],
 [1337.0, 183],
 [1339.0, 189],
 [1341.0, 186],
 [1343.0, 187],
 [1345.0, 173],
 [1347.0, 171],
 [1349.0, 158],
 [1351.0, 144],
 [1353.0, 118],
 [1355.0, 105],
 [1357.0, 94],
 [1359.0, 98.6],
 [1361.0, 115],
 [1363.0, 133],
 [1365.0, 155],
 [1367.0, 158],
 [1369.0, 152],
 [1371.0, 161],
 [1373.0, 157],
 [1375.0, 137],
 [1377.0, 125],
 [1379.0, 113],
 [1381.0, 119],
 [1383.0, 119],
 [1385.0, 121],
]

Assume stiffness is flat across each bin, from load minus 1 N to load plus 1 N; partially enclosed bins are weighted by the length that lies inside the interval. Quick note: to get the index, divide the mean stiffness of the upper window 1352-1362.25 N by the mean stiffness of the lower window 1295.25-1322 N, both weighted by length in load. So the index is 0.6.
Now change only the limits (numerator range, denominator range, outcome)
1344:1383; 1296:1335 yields 0.73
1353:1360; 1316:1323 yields 0.54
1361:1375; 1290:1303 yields 0.79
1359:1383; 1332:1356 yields 0.82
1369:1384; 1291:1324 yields 0.73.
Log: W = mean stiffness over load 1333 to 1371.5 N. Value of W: 152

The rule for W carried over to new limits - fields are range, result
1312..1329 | 186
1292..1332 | 186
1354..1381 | 131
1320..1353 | 180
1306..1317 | 180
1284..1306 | 186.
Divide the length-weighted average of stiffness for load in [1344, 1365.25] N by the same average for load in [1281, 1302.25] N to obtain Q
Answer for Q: 0.71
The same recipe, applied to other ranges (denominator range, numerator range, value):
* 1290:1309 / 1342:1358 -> 0.77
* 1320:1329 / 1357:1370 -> 0.69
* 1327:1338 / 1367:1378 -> 0.78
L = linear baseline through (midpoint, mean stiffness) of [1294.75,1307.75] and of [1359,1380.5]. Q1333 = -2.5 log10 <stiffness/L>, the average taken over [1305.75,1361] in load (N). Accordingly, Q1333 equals -0.030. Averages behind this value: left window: 187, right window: 138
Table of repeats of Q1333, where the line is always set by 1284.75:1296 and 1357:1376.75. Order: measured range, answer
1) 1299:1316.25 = -0.05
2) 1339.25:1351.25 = -0.14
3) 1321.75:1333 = -0.18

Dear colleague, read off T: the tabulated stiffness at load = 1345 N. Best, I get 173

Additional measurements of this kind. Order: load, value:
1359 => 98.6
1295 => 185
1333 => 184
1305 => 183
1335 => 193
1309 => 179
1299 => 184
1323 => 193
